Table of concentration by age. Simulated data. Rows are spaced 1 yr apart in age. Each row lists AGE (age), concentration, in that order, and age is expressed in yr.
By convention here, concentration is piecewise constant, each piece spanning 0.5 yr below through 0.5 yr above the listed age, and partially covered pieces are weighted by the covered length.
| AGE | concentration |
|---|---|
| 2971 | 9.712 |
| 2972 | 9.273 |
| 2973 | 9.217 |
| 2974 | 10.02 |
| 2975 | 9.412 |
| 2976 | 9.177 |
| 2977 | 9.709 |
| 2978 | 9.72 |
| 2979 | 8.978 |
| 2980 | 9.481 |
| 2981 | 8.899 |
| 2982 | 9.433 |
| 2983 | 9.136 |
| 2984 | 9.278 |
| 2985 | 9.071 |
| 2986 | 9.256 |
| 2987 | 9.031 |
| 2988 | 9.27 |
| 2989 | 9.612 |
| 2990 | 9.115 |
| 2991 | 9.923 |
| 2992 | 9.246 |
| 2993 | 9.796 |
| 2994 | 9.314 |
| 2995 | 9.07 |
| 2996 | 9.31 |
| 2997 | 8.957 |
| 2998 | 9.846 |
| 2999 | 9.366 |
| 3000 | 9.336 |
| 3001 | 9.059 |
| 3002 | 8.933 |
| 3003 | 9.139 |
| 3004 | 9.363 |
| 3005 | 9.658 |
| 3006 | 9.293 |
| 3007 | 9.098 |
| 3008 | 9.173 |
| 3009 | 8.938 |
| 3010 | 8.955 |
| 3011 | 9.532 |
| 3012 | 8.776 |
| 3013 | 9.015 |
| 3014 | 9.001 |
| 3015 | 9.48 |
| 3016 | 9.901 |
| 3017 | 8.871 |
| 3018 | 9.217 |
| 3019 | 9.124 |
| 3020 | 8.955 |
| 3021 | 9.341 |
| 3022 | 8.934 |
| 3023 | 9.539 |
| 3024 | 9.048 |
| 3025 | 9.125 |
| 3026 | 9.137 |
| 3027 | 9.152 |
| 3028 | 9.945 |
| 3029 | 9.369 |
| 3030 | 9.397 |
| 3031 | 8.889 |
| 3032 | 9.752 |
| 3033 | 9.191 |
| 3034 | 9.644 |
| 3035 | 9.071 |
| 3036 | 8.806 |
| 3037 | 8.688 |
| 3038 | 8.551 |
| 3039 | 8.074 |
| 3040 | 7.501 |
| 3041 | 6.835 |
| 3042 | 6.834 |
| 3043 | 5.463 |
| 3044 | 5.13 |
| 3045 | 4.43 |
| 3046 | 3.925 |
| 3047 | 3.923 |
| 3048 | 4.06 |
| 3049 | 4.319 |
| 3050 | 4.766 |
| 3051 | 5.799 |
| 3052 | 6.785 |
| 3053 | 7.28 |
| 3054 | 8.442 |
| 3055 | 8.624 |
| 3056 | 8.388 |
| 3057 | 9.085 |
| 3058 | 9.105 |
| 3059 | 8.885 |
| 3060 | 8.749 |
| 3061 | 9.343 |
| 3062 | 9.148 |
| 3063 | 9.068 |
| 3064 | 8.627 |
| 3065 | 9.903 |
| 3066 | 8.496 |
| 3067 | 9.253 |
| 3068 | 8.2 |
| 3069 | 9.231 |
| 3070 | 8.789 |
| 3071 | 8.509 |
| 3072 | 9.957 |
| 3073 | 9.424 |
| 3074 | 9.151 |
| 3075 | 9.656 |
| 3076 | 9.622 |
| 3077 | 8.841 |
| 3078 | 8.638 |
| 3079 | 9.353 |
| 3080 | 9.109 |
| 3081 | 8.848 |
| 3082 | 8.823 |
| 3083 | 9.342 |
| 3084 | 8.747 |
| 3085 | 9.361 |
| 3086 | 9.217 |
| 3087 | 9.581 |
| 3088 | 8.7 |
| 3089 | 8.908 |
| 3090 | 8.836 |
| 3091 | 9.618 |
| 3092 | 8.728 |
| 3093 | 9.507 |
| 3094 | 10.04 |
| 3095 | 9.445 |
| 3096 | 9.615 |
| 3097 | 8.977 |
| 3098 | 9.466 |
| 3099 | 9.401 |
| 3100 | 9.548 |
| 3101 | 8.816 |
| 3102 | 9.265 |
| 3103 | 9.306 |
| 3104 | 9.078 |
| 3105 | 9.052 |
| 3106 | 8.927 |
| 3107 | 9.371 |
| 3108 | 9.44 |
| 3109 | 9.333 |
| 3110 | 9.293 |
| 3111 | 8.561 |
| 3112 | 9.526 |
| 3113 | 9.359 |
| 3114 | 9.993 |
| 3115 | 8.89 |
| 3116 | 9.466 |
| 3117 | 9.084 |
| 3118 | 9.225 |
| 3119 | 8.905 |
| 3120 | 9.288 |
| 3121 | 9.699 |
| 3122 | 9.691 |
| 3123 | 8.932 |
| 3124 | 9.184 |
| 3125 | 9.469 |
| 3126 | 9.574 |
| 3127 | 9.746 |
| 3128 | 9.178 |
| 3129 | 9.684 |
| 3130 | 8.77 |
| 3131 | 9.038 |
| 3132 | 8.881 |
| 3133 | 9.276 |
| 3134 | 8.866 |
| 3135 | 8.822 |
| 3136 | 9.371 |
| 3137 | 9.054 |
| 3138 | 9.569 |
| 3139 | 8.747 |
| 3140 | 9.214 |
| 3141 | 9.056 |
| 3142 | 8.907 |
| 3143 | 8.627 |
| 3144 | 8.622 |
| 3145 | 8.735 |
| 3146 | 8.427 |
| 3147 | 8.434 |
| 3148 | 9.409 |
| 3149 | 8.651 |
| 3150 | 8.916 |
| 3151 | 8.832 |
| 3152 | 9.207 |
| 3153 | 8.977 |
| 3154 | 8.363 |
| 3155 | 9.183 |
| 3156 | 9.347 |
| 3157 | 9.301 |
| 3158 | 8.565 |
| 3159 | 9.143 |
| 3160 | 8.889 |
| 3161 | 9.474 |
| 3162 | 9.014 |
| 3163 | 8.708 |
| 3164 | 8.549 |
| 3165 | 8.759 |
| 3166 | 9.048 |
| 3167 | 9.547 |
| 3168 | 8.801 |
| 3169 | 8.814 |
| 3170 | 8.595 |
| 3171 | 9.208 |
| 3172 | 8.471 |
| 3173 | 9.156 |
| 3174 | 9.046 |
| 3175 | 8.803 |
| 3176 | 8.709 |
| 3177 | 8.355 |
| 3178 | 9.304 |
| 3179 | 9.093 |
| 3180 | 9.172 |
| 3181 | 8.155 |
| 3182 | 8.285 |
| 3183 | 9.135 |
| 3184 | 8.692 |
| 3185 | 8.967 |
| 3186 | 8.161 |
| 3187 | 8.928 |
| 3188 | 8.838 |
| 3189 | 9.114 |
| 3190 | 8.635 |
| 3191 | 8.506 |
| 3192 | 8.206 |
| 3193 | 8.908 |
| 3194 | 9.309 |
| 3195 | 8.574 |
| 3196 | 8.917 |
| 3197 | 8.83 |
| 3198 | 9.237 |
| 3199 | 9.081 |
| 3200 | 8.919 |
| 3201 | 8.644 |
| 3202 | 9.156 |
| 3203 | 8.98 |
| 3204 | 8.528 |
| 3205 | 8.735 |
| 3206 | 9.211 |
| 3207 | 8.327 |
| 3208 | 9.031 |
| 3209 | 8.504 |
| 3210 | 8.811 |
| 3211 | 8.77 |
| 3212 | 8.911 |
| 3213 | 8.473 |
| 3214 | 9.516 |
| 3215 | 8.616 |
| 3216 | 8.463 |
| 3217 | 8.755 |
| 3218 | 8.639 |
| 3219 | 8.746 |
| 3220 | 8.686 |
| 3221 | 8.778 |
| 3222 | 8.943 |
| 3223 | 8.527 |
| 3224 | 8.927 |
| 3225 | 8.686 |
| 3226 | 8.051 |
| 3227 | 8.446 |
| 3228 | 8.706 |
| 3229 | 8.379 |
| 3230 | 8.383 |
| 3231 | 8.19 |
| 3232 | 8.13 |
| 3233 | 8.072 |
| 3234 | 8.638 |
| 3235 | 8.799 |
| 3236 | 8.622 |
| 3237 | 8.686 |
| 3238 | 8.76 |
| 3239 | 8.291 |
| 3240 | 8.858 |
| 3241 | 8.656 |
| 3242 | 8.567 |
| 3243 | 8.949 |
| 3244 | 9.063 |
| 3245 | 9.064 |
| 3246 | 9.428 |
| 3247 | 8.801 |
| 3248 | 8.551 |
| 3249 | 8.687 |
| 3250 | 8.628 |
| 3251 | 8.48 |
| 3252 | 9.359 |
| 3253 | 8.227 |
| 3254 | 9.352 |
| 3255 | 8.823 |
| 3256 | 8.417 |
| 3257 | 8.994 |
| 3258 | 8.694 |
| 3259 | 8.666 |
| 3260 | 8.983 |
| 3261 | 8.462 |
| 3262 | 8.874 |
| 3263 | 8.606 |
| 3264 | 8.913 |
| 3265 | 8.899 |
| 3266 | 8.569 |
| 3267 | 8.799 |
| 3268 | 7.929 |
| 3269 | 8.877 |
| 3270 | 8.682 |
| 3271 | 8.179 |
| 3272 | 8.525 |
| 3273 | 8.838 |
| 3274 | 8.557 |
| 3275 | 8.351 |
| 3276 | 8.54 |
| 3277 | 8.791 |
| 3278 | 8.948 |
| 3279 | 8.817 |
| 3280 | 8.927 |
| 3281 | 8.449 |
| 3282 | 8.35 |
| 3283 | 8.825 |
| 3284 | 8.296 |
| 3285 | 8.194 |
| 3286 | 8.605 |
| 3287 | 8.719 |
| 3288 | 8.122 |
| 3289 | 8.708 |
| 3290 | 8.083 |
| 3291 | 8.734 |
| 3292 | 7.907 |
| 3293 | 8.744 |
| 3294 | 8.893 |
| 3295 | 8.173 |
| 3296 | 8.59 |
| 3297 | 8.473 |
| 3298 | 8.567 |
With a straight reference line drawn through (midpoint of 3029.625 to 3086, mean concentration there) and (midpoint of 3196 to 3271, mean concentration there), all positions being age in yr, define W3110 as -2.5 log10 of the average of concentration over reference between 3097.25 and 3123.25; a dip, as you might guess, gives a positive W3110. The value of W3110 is -0.117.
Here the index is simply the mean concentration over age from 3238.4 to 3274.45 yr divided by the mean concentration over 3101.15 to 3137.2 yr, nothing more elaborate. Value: 0.95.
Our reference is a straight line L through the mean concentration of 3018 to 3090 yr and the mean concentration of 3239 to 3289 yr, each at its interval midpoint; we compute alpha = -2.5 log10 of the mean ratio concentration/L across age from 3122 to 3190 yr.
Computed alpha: -0.05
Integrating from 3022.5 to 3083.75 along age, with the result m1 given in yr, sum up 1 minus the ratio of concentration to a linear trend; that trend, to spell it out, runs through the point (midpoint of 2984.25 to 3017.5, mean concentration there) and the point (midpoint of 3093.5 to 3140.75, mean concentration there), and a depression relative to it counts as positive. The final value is 6.7 yr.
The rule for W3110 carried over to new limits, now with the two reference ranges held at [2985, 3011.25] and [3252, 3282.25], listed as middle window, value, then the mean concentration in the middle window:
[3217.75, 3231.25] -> 0.02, 8.58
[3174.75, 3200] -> 0.01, 8.8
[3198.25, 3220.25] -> 0.00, 8.8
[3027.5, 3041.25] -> 0.04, 8.87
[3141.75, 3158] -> 0.01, 8.86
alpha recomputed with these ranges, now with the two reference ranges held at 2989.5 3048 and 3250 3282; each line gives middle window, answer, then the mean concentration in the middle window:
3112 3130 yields -0.08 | 9.36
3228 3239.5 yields 0.03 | 8.46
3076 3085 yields -0.04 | 9.02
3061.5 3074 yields -0.05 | 9.05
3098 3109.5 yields -0.07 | 9.24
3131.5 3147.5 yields -0.03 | 8.91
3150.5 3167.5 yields -0.04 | 8.99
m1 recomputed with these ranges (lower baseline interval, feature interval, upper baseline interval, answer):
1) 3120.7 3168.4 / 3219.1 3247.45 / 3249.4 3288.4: 0.4 yr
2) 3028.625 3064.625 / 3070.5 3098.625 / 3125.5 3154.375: -3.6 yr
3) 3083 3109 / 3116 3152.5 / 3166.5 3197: -0.2 yr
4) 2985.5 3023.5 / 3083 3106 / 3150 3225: -0.5 yr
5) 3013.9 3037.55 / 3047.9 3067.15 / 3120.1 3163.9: 2.6 yr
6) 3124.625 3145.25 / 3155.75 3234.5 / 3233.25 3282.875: 1.2 yr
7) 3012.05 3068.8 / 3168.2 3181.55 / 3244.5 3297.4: -0.6 yr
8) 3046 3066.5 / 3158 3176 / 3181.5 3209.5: -0.8 yr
